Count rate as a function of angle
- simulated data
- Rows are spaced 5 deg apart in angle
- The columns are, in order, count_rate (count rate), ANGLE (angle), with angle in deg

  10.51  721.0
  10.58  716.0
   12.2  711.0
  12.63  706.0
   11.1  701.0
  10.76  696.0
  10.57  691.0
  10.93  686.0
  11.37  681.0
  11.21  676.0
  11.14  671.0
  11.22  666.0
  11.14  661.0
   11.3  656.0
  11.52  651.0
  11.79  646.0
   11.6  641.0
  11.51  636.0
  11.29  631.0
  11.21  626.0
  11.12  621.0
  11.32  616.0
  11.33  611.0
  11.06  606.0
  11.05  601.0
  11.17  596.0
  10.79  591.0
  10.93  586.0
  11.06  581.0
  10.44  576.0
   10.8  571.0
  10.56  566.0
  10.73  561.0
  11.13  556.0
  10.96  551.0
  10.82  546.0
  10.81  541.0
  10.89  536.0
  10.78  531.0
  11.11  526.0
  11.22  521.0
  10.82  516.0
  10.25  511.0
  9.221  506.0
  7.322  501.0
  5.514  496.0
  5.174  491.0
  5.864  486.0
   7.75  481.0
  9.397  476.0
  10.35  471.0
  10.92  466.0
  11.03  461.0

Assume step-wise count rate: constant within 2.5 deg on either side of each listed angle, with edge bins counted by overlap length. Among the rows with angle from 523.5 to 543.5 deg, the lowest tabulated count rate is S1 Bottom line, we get 10.78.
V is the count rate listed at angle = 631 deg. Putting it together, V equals 11.29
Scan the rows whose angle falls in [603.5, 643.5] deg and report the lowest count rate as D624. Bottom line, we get 11.06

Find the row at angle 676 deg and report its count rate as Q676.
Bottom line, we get 11.21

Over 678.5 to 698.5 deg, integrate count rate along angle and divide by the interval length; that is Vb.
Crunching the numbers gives 10.9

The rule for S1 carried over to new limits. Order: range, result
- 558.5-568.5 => 10.56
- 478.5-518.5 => 5.174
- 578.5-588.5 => 10.93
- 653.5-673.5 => 11.14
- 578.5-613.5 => 10.79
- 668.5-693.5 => 10.57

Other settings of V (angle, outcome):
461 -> 11.03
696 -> 10.76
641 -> 11.6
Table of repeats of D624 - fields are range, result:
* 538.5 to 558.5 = 10.81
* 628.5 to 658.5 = 11.29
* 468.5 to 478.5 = 9.397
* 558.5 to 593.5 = 10.44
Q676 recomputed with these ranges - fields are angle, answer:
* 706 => 12.63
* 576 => 10.44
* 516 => 10.82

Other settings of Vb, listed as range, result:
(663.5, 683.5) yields 11.2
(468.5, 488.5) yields 8.34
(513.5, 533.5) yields 11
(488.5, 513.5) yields 7.5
